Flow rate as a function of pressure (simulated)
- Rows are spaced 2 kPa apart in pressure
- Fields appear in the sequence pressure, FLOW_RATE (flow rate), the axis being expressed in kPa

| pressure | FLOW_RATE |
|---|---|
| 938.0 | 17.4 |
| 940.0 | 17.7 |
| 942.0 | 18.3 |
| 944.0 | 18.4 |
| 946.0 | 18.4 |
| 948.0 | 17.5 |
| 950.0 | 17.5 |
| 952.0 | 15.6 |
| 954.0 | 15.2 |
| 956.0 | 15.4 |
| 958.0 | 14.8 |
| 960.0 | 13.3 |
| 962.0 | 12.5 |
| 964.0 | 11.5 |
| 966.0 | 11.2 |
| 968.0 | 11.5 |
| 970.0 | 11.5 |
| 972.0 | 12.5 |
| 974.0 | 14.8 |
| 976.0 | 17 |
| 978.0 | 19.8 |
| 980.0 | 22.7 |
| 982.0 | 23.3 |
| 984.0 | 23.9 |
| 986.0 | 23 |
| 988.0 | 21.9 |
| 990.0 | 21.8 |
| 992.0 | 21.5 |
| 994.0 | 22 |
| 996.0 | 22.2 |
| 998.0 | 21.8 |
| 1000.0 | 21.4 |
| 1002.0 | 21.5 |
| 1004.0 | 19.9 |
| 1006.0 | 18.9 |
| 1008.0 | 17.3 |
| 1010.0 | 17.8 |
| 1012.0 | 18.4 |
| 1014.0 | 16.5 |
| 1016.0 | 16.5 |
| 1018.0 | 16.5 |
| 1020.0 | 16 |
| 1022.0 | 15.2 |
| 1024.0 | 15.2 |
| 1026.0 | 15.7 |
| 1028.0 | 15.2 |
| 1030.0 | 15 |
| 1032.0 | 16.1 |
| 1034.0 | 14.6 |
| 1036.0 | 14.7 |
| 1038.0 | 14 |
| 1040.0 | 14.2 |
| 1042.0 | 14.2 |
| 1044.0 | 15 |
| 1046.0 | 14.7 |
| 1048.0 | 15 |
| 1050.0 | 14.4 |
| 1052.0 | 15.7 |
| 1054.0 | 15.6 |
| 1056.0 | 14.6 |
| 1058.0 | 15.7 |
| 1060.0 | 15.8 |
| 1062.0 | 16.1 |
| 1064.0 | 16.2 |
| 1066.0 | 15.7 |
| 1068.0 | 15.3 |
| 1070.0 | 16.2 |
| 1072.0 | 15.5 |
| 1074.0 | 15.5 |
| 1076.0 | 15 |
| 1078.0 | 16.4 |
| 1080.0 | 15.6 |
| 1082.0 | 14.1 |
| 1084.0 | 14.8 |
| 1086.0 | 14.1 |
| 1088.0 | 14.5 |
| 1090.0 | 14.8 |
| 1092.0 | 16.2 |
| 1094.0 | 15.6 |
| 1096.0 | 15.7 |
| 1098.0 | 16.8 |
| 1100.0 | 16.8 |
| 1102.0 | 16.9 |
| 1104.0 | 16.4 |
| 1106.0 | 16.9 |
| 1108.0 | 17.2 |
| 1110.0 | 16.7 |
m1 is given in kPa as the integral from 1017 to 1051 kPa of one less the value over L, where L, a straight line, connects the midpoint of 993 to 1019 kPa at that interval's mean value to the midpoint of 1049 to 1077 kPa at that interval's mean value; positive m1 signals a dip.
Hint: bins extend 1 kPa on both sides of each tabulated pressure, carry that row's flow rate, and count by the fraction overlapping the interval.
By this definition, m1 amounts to 4.66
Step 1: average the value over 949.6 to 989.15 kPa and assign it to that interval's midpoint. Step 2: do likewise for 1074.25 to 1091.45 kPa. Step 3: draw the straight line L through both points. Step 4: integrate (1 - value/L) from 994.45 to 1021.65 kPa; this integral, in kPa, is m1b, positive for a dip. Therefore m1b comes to -4.8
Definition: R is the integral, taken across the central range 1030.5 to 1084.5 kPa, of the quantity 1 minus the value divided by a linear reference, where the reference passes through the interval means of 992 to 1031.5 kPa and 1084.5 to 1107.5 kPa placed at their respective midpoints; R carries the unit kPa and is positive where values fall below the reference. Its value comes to 5.4 kPa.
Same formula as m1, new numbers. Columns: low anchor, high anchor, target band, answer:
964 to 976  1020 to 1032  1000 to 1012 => -4.0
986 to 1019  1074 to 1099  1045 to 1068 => 2.0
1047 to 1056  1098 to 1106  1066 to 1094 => 1.3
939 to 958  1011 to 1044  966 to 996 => -4.8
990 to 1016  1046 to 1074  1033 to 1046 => 2.0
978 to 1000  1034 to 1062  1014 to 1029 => 2.0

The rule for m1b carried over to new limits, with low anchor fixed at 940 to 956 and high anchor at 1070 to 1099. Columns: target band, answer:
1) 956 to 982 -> 3.2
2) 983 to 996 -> -4.5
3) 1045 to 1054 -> 0.5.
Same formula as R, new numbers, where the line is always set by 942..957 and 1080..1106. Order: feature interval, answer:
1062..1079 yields 0.08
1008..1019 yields -0.54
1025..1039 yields 0.99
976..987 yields -3.56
